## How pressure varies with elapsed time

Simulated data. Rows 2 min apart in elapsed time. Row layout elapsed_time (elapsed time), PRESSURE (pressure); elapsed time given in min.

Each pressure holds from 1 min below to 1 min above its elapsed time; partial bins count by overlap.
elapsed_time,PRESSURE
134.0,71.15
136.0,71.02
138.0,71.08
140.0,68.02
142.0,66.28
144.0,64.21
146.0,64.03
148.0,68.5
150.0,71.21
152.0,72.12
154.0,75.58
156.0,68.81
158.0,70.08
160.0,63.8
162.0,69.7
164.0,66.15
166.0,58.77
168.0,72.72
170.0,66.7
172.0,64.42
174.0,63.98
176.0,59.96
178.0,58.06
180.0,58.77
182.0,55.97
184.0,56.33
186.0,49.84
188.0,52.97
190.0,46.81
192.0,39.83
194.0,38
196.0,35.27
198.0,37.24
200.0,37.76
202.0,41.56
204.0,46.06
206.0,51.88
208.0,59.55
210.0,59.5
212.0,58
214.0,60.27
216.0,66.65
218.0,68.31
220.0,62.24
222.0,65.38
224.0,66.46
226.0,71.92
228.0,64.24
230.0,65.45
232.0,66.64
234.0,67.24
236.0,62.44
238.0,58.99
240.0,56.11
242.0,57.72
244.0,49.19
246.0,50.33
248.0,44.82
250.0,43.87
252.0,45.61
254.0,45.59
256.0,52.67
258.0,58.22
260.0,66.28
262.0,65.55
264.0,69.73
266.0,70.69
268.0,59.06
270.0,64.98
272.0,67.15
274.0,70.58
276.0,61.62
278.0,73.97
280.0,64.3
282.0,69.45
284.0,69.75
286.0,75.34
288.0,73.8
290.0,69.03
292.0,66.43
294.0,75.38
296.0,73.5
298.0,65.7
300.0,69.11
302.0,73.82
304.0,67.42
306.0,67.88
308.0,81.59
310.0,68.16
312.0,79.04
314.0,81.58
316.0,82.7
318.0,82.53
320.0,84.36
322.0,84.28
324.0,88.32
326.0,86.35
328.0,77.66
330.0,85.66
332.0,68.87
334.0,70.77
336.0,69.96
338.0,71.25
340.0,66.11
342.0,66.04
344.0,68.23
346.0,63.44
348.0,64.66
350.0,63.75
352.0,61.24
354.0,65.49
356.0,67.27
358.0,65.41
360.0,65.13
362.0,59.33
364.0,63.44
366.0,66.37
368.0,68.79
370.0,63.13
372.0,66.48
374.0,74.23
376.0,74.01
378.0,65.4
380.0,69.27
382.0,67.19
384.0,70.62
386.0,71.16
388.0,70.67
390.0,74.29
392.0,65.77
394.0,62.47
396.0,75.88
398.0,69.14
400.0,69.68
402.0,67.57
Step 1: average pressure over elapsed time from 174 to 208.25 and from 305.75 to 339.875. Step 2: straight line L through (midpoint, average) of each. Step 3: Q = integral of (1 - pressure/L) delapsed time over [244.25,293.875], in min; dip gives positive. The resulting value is 3.0 min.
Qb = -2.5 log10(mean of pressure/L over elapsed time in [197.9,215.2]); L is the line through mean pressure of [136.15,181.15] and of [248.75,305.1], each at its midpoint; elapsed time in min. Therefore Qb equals 0.28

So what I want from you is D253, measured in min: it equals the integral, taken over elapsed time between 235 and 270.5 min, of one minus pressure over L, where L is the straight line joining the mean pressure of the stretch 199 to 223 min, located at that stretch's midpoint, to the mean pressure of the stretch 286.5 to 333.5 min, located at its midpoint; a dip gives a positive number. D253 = 4.5 min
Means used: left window 56.4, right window 76.2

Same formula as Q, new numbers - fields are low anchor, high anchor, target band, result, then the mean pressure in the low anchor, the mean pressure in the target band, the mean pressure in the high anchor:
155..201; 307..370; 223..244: -0.48 min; 56.2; 63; 72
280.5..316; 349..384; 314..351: -2.92 min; 72.4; 74.9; 66.4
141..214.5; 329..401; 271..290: -1.77 min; 58.1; 69.5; 68.1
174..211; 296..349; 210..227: -3.12 min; 49.6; 64.6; 74.4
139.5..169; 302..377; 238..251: 3.50 min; 68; 51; 71.7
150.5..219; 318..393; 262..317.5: -4.60 min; 57.5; 70.8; 70.3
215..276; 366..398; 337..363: 0.79 min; 60.8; 65.2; 69.2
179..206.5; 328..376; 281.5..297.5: -3.33 min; 46.2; 71.5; 67.5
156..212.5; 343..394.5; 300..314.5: -2.45 min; 55.2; 73.6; 66.9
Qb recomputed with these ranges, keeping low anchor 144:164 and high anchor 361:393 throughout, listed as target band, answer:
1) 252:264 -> 0.188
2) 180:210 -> 0.408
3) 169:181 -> 0.114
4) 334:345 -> -0.004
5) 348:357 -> 0.061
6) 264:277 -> 0.041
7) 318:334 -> -0.192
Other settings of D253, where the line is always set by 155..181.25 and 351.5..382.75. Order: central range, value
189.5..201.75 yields 4.9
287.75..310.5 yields -1.8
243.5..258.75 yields 3.9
